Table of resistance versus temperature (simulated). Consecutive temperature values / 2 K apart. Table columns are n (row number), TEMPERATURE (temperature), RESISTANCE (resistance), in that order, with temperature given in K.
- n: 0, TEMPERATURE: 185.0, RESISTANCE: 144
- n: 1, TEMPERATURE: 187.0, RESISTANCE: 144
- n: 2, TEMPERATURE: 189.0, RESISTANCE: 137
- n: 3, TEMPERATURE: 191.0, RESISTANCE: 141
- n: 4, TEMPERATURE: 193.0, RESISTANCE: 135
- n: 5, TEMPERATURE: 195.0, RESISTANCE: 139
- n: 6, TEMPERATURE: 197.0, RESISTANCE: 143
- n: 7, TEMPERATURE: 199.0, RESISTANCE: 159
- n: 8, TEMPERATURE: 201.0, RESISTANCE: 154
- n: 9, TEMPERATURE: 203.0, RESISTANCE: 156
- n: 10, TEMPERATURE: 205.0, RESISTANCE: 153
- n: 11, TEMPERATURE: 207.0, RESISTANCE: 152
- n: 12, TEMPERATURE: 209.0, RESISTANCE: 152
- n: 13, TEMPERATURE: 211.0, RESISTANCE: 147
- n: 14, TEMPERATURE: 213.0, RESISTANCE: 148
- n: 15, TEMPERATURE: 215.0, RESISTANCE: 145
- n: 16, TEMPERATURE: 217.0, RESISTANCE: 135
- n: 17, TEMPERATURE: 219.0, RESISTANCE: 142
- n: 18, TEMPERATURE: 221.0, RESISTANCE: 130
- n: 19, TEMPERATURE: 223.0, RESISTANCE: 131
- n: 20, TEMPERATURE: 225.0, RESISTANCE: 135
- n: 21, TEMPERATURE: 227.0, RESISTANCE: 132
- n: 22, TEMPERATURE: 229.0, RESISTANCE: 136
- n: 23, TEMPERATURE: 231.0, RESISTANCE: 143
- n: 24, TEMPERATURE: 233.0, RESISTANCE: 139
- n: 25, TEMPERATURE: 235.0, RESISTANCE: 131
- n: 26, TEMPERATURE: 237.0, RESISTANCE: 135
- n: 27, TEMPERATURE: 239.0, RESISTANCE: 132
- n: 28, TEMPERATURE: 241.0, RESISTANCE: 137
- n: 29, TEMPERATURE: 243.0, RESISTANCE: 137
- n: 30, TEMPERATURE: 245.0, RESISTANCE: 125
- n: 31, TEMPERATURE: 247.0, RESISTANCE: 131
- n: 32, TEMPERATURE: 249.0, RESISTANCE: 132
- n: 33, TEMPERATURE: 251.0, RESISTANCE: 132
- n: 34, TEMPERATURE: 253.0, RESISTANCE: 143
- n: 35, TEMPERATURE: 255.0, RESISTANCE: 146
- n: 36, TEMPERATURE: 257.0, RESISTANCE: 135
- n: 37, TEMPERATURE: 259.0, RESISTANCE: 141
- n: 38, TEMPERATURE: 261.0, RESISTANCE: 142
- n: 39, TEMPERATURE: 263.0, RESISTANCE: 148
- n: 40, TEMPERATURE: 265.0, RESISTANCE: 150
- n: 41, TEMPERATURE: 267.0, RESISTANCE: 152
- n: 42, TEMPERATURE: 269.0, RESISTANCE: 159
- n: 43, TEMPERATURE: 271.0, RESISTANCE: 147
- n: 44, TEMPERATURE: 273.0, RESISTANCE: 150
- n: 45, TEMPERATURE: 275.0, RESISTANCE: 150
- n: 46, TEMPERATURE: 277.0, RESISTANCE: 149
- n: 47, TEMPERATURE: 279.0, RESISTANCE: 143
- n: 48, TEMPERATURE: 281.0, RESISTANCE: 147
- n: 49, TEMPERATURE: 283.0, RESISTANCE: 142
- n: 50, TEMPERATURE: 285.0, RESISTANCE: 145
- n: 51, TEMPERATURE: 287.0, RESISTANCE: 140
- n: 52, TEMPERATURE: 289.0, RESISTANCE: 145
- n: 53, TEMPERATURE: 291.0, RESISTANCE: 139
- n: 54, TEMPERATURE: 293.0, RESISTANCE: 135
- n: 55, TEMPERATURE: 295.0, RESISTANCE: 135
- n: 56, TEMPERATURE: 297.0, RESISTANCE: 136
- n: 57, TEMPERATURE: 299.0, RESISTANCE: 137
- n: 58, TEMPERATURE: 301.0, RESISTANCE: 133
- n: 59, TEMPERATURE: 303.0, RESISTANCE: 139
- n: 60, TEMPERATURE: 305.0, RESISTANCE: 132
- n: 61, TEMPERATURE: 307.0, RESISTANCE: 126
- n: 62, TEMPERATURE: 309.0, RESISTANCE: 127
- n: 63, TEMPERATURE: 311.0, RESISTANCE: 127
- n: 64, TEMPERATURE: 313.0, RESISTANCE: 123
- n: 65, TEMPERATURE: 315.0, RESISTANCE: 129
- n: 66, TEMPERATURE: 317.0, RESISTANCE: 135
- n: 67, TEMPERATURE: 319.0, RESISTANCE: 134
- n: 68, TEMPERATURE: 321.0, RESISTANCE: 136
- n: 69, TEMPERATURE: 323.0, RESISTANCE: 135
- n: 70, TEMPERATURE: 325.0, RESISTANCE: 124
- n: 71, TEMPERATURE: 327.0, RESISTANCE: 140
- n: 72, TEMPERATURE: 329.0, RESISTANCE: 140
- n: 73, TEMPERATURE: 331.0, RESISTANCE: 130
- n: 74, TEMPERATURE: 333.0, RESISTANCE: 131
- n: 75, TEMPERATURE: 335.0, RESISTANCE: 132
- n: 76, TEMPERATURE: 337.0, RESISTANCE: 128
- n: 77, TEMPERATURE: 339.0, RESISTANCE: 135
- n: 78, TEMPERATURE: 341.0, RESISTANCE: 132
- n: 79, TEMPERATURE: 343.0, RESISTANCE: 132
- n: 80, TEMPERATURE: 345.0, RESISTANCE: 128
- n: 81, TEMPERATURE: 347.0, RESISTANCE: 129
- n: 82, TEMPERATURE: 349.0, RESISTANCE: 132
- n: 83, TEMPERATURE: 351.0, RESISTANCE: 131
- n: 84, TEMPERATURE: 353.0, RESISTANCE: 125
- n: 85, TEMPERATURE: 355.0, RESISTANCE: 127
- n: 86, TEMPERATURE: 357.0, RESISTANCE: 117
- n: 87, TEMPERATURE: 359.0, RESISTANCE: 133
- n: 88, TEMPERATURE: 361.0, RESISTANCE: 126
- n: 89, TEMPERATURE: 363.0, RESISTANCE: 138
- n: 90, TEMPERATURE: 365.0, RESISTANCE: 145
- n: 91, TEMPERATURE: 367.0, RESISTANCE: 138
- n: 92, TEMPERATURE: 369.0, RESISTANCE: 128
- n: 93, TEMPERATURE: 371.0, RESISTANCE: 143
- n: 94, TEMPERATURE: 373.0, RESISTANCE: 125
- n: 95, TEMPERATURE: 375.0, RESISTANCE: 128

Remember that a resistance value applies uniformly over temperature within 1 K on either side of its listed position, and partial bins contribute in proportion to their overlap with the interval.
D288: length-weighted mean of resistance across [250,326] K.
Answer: 139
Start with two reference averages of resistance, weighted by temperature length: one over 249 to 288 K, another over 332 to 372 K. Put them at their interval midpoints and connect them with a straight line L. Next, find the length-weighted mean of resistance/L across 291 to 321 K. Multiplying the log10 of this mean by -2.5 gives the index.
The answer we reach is 0.05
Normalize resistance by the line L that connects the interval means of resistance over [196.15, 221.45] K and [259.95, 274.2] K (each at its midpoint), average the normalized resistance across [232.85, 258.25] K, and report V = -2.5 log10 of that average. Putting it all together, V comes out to 0.11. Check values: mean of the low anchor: 148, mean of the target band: 135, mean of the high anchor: 150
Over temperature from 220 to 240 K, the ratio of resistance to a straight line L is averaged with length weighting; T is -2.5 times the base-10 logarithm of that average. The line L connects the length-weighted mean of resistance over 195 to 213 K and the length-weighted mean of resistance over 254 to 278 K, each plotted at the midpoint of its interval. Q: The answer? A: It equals 0.12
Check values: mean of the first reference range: 151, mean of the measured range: 134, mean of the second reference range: 147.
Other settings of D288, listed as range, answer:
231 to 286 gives 142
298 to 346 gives 132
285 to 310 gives 136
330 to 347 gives 131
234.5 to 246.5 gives 133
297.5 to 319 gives 131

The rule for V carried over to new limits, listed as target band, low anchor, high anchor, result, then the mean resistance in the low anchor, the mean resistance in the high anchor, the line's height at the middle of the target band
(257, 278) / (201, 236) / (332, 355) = -0.082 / 142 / 130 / 137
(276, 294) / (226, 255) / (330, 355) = -0.077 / 135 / 130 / 133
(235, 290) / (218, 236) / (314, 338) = -0.058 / 135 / 133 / 135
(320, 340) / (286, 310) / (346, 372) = 0.003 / 135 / 132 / 133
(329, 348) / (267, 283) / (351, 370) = 0.034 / 149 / 131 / 135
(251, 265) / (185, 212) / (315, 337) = -0.013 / 147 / 133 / 141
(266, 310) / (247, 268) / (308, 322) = -0.045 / 142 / 130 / 136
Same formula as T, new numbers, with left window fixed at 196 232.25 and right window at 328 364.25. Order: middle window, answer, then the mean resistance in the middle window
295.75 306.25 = 0.00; 135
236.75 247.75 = 0.07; 133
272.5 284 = -0.07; 147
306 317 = 0.06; 127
